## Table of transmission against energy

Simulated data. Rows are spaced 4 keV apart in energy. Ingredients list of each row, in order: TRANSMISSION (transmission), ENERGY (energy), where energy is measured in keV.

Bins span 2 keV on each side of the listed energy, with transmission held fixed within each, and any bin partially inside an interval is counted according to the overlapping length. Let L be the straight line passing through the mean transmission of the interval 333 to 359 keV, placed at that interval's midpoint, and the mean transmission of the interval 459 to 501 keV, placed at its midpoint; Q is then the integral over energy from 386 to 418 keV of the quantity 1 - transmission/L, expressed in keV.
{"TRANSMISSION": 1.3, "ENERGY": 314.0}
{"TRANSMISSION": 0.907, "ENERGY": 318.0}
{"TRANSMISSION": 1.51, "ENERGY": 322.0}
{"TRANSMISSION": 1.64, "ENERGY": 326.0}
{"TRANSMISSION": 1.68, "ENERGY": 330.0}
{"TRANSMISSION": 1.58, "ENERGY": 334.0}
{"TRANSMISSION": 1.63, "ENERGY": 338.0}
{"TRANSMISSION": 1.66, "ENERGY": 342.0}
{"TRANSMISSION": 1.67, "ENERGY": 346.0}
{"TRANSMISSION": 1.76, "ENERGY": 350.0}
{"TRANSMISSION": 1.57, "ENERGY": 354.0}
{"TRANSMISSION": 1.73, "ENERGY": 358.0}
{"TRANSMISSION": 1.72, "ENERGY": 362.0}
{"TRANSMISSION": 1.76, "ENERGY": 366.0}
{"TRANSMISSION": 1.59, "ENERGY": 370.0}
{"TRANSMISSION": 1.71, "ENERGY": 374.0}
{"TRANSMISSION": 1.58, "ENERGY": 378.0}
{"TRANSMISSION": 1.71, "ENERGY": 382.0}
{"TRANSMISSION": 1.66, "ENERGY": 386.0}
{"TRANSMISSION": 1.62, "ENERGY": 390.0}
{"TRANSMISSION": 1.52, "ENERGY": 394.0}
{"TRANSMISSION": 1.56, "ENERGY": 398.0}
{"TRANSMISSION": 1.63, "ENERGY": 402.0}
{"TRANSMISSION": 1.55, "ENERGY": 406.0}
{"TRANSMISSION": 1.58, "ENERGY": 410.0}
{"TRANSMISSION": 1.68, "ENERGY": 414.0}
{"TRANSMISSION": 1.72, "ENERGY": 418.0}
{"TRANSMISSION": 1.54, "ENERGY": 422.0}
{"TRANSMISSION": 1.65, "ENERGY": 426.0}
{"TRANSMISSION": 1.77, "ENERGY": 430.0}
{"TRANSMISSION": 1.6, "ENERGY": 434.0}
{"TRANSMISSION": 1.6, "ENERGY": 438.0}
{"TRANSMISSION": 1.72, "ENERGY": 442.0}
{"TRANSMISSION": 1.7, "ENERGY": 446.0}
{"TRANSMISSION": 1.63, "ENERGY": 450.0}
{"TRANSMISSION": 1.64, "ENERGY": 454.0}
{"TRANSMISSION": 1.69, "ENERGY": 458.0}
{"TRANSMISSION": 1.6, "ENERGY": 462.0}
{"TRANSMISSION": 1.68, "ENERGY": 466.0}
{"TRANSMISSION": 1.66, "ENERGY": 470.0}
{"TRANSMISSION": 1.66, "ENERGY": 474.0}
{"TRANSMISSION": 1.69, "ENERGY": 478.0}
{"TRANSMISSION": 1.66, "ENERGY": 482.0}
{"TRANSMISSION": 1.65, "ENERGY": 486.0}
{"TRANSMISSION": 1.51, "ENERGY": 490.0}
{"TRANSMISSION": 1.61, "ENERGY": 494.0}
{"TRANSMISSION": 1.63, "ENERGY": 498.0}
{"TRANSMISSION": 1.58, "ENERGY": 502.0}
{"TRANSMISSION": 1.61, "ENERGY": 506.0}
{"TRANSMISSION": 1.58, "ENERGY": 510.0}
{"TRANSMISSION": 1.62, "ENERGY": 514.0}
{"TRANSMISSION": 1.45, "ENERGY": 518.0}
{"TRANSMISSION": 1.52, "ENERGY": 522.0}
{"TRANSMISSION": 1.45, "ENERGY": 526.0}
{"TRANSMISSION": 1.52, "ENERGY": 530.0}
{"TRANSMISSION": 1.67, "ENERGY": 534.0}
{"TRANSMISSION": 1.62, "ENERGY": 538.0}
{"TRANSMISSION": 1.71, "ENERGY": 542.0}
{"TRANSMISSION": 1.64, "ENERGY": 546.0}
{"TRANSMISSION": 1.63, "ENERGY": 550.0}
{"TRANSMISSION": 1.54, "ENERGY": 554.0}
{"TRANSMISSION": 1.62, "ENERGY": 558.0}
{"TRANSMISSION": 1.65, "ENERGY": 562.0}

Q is 0.9 keV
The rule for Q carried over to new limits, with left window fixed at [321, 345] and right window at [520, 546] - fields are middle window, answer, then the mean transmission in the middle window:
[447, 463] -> -0.5 keV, 1.65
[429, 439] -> -0.3 keV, 1.65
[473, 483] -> -0.5 keV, 1.67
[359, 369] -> -0.7 keV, 1.72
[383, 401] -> 0.2 keV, 1.6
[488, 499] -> 0.1 keV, 1.58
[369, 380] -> -0.1 keV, 1.63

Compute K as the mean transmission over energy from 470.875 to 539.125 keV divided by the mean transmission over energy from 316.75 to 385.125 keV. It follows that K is 0.98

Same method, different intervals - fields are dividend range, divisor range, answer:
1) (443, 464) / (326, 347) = 1.01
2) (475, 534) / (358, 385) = 0.94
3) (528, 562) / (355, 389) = 0.97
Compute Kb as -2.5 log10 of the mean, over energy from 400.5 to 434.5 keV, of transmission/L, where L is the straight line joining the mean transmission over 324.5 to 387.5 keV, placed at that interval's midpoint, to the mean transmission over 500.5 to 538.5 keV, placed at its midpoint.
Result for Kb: -0.01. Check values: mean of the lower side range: 1.67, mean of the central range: 1.64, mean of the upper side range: 1.56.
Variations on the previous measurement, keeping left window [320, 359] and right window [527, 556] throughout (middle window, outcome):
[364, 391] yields -0.02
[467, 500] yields -0.01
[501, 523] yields 0.04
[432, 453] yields -0.02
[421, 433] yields -0.02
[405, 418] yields 0.00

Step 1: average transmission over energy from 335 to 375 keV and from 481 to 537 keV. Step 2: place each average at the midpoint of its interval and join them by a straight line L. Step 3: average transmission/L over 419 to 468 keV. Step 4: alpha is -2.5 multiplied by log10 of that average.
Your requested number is -0.02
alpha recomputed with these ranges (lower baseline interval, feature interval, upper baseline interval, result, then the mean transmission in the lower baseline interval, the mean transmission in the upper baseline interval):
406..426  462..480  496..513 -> -0.04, 1.62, 1.6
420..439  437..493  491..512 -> -0.02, 1.63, 1.6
